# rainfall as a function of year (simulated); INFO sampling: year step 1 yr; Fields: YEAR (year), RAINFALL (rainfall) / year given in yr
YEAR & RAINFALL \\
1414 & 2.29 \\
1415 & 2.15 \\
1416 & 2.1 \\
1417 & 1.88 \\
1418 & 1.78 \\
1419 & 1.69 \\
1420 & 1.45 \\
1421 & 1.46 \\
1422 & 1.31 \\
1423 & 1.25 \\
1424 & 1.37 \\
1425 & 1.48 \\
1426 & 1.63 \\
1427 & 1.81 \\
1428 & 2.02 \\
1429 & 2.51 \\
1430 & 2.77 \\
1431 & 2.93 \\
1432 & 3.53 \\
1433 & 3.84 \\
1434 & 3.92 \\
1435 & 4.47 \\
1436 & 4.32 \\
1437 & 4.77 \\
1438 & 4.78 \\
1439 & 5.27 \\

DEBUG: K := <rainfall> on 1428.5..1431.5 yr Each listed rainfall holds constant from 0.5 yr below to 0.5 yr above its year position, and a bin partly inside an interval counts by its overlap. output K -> 2.74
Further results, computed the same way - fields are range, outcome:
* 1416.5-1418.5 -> 1.83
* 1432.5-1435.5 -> 4.08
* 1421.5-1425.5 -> 1.35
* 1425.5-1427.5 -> 1.72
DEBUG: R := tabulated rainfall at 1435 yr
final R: 4.47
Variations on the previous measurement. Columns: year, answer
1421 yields 1.46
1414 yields 2.29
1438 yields 4.78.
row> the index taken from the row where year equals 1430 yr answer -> 2.77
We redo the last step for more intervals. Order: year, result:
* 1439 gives 5.27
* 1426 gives 1.63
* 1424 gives 1.37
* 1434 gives 3.92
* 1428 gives 2.02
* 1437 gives 4.77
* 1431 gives 2.93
